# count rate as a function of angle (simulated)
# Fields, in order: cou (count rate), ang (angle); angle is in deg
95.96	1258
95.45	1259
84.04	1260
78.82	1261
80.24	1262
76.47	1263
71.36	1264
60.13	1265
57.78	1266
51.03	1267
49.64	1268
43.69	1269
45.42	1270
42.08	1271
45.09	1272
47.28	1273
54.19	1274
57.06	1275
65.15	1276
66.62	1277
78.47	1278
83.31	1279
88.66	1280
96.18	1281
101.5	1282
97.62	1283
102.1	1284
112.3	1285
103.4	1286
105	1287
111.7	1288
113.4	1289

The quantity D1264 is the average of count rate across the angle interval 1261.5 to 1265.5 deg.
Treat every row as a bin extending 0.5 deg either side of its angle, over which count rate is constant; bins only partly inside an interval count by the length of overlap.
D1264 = 72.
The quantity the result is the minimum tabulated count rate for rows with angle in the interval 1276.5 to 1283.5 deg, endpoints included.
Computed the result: 66.62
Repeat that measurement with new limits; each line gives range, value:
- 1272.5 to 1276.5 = 47.28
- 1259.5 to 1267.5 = 51.03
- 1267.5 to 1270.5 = 43.69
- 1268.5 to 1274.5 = 42.08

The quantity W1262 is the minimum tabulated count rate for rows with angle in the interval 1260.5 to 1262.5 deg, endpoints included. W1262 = 78.82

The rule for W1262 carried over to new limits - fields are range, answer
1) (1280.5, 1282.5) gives 96.18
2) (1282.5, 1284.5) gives 97.62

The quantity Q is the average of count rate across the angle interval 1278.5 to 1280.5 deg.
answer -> 86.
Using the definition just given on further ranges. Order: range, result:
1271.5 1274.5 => 48.9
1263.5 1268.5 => 58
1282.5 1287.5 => 104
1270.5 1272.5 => 43.6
